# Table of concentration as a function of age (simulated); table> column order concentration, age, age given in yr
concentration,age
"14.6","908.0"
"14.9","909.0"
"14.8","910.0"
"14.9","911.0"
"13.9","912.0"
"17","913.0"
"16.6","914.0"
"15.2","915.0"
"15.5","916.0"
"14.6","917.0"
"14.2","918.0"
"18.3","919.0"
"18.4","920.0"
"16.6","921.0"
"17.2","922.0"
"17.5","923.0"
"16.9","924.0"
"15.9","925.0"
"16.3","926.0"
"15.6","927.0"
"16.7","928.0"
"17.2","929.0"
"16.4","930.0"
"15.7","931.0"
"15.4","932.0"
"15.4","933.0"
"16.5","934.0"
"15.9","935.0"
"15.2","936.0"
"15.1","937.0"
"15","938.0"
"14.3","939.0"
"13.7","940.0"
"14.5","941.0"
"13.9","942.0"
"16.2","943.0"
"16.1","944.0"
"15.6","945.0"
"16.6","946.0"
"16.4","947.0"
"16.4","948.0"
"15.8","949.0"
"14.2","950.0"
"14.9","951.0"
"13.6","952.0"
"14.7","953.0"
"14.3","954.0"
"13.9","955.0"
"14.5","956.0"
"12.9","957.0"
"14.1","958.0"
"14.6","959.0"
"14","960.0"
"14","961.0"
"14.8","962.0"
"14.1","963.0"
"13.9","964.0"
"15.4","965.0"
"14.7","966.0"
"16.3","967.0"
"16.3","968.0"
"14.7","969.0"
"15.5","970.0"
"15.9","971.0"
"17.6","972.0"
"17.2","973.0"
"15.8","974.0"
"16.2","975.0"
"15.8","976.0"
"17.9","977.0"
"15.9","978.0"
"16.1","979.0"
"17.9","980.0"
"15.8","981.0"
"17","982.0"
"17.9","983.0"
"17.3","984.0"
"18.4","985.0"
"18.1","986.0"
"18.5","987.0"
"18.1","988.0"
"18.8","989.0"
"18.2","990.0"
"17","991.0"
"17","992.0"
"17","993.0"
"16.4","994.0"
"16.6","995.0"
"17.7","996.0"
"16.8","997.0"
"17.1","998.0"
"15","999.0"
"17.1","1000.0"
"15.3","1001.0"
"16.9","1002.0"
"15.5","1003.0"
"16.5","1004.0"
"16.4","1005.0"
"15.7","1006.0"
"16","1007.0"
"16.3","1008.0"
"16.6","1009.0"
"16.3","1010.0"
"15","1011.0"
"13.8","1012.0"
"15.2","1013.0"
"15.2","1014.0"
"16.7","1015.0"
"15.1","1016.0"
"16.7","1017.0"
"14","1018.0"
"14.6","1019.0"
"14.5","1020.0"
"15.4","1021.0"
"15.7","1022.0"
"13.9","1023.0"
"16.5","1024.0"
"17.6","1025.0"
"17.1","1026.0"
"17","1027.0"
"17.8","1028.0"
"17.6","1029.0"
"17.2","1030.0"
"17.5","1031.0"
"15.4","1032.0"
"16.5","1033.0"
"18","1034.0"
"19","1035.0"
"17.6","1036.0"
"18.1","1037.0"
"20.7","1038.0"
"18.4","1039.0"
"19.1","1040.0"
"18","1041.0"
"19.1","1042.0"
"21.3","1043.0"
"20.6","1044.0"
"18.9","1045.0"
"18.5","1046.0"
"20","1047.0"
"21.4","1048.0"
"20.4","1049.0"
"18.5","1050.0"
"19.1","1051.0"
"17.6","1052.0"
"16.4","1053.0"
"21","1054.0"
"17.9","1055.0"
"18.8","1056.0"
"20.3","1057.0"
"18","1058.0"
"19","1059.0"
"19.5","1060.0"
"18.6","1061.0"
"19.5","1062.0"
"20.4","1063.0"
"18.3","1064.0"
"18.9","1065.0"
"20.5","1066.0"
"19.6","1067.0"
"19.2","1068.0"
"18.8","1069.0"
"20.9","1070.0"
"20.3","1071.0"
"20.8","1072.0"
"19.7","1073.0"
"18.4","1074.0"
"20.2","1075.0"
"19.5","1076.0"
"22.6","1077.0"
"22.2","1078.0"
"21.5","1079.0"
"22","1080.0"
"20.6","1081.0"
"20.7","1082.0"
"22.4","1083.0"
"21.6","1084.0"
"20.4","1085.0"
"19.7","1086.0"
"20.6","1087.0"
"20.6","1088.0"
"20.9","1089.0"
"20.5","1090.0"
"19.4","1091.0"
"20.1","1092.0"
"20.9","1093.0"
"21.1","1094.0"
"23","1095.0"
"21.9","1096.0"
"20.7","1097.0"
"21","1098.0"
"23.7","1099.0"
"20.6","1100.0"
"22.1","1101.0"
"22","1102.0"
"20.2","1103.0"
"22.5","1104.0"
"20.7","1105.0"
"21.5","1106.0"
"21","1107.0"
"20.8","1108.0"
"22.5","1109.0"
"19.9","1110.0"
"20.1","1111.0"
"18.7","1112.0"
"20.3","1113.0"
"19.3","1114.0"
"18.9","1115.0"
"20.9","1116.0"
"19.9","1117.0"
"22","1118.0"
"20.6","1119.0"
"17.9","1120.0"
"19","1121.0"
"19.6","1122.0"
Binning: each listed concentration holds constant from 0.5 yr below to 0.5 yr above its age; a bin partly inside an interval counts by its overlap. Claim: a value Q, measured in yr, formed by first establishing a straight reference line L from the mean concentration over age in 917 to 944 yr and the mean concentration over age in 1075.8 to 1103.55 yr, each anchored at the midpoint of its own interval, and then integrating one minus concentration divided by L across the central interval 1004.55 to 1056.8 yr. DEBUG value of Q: 5.1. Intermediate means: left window 15.9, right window 21.2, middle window 17.4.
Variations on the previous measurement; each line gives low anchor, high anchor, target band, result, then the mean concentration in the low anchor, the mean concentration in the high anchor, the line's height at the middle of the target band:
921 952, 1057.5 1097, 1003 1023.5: 3.1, 15.7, 20.3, 18.2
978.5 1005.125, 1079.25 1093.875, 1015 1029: 1.8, 17.1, 20.8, 18.2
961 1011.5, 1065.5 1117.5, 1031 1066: 0.1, 16.5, 20.7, 19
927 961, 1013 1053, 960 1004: -0.8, 15.1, 17.6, 16.2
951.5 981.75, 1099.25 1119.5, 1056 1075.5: -0.4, 15.3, 20.8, 19.1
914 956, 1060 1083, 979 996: -0.1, 15.7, 20.2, 17.4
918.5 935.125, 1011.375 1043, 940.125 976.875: 3.3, 16.6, 16.8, 16.7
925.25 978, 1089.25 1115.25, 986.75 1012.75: 0.8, 15.3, 20.9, 17.1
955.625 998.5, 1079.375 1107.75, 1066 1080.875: -0.1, 16.3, 21.2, 20.3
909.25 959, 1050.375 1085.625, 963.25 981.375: 0.8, 15.5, 19.9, 16.7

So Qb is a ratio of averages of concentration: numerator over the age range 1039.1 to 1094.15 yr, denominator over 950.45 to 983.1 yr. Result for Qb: 1.3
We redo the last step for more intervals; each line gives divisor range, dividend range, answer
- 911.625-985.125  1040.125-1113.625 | 1.29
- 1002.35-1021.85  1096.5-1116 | 1.34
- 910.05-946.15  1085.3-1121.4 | 1.31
